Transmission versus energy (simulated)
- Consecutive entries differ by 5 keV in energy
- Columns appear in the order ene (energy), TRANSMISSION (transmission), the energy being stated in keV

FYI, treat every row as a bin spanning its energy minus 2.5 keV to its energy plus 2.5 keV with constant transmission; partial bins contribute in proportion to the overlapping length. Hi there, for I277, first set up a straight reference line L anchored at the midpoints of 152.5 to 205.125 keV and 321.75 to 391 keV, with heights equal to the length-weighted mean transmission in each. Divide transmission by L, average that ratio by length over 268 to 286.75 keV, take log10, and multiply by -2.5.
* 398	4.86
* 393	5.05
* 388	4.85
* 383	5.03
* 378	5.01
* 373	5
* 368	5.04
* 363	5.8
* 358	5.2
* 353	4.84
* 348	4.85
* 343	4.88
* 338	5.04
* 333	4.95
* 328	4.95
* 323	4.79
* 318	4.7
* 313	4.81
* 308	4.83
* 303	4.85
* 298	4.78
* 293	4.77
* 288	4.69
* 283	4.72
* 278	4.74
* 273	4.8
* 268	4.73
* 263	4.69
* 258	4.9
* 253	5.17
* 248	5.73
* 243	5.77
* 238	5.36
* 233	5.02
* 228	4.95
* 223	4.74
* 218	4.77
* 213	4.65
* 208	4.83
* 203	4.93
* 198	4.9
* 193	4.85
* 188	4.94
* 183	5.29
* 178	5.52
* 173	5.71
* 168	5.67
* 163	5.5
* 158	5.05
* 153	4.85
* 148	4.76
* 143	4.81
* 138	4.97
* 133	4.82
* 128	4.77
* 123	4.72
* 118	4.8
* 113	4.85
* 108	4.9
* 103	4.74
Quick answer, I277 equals 0.08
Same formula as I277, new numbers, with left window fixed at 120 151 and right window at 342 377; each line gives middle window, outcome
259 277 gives 0.05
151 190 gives -0.10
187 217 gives 0.01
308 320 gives 0.06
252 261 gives -0.01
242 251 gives -0.16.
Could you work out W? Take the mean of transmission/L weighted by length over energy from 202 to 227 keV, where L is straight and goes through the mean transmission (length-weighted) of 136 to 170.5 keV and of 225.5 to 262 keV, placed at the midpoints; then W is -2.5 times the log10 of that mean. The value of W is 0.09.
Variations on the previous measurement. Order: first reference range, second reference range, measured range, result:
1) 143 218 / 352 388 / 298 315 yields 0.06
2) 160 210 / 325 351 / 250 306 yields 0.05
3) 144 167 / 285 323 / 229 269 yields -0.06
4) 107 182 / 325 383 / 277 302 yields 0.07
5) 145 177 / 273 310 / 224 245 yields -0.05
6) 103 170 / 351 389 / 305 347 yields 0.05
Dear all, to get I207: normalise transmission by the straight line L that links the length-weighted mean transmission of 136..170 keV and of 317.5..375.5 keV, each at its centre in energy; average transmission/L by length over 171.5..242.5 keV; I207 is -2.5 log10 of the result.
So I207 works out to 0.00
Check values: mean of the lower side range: 5.08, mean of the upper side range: 5.01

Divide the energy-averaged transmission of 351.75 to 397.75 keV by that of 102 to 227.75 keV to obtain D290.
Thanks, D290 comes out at 1.02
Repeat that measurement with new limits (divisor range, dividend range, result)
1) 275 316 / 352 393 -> 1.07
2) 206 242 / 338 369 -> 1.03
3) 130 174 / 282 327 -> 0.94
